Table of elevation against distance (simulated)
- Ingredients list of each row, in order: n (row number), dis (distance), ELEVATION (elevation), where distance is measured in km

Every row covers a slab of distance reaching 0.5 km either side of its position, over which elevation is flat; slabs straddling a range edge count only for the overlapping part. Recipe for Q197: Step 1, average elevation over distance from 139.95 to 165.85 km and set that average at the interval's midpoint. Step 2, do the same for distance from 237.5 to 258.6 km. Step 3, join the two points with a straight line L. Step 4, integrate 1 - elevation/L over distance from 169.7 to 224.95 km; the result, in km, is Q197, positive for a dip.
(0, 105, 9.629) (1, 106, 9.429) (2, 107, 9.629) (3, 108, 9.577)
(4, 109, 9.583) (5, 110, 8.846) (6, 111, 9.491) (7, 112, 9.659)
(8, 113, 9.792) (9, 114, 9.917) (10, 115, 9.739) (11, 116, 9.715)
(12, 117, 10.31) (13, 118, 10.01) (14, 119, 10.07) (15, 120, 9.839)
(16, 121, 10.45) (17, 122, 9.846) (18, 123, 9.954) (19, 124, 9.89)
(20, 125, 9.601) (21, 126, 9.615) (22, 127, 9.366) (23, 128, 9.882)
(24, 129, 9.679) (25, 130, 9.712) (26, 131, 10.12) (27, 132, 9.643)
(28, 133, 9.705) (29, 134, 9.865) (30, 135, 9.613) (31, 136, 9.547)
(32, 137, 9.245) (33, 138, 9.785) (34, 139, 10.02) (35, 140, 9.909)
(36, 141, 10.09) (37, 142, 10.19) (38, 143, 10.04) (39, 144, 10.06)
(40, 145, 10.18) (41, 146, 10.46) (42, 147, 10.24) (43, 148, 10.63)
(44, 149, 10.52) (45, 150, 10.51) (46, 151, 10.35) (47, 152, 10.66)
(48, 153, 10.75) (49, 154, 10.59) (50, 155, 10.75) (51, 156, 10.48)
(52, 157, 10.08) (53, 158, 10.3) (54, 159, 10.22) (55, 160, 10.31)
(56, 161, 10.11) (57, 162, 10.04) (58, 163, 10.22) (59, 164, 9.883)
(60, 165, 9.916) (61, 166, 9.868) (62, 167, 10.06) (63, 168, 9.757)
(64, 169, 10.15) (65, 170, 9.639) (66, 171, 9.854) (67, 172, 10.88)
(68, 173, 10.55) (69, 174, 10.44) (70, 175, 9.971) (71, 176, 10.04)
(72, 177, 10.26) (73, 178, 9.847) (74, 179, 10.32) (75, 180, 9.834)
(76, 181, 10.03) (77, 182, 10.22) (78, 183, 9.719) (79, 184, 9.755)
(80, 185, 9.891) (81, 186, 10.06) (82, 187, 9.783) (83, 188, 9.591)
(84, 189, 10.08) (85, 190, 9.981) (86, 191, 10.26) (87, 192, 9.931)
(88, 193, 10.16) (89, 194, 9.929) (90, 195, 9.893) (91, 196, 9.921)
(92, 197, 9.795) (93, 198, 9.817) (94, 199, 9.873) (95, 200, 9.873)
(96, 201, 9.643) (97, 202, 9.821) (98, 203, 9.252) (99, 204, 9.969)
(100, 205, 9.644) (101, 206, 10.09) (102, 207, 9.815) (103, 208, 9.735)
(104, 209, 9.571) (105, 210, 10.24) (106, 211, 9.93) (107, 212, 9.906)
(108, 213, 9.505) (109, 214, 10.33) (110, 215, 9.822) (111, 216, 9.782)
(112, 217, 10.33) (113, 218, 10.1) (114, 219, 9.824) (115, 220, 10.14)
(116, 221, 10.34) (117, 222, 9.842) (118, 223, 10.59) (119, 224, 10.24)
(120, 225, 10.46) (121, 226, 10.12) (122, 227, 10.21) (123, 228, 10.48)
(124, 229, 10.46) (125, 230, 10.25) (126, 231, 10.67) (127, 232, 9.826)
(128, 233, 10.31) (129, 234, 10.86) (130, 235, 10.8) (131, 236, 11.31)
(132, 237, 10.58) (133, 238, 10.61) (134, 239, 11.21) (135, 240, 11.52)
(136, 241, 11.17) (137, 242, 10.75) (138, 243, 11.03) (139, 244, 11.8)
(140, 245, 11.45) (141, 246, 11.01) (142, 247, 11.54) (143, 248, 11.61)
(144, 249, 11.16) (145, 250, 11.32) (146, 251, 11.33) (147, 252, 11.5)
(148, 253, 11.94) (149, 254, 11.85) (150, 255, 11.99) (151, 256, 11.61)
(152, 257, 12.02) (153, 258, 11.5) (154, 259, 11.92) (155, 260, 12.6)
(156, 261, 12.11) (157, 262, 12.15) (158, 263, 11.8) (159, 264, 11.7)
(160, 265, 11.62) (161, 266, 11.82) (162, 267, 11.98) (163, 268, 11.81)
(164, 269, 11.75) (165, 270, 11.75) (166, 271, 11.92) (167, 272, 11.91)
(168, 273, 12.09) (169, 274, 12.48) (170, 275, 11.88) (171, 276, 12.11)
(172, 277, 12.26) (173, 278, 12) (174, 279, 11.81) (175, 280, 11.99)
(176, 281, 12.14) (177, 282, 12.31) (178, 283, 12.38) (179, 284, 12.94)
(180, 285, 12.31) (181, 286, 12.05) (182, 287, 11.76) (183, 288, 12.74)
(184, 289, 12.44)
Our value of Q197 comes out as 4.3 km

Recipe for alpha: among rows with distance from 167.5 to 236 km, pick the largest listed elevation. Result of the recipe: 11.31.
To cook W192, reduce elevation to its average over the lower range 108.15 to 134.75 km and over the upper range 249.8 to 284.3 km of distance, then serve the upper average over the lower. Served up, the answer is 1.2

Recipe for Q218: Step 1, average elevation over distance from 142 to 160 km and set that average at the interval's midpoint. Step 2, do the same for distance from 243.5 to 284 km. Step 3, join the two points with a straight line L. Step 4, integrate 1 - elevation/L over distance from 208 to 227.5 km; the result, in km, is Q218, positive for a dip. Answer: 2.1 km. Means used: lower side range 10.4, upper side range 11.9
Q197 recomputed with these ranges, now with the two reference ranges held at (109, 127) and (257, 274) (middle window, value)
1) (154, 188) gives 1.5 km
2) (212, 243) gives 2.6 km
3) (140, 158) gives -0.2 km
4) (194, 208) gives 1.5 km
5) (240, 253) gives 0.3 km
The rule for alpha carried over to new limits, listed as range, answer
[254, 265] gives 12.6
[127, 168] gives 10.75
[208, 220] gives 10.33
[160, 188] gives 10.88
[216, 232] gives 10.67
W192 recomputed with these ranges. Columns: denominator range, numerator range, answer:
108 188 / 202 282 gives 1.10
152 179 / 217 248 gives 1.04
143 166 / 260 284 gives 1.17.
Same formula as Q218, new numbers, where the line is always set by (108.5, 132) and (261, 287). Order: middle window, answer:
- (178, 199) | 1.6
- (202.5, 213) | 1.2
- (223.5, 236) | 1.1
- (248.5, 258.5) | 0.1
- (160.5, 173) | 0.5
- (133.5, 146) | 0.2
